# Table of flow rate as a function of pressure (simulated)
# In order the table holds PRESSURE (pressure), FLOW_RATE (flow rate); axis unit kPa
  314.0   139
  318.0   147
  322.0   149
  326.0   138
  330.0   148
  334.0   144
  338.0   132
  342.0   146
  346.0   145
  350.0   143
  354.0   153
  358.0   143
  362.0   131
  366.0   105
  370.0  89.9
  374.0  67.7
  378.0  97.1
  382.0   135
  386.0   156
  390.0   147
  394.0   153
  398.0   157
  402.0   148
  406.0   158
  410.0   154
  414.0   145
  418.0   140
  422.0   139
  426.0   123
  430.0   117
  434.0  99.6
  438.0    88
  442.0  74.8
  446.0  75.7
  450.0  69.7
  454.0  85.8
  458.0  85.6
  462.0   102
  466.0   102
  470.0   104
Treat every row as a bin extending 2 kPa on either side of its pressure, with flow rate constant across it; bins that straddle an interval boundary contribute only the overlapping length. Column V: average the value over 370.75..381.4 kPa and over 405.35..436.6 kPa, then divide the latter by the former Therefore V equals 1.47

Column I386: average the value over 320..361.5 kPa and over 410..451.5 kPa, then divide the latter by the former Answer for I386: 0.77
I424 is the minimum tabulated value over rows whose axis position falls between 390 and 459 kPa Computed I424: 69.7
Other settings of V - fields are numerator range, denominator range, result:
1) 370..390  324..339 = 0.81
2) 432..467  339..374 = 0.67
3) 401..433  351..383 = 1.20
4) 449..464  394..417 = 0.57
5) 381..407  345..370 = 1.14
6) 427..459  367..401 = 0.70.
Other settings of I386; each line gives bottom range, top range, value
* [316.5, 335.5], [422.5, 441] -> 0.74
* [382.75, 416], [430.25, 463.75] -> 0.57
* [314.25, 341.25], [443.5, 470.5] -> 0.62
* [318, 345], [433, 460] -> 0.57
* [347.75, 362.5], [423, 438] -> 0.78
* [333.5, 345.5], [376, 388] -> 0.92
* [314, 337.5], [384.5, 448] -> 0.90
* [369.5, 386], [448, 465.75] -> 0.83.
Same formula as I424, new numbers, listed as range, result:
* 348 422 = 67.7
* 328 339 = 132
